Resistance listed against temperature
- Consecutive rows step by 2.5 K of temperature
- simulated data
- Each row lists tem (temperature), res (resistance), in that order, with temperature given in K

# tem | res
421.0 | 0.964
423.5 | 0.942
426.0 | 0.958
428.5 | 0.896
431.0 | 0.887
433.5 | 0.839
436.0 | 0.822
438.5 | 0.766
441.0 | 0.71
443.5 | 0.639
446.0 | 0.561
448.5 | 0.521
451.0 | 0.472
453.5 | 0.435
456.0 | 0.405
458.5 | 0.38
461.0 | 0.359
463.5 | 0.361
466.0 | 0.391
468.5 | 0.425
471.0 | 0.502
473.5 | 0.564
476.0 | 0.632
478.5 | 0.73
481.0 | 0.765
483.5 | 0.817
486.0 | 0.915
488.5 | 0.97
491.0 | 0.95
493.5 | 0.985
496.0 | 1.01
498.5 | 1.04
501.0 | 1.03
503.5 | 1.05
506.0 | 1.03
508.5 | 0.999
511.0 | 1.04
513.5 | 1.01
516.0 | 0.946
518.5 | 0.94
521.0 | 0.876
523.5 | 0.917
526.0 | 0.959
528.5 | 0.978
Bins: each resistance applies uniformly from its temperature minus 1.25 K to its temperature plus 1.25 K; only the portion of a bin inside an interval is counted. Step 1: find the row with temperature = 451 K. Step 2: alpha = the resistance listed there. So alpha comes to 0.472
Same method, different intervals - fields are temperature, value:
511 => 1.04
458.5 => 0.38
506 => 1.03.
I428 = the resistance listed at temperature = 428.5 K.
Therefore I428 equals 0.896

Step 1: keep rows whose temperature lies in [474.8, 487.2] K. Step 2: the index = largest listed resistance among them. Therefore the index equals 0.915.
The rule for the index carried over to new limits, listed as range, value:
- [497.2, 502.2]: 1.04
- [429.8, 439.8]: 0.887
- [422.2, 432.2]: 0.958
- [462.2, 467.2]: 0.391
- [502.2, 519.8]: 1.05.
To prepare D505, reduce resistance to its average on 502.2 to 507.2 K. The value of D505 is 1.04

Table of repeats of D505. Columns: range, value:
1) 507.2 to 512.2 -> 1.02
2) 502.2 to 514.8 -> 1.03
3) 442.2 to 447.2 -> 0.601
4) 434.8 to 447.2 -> 0.7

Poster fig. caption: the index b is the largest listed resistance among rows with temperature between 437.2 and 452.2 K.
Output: 0.766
